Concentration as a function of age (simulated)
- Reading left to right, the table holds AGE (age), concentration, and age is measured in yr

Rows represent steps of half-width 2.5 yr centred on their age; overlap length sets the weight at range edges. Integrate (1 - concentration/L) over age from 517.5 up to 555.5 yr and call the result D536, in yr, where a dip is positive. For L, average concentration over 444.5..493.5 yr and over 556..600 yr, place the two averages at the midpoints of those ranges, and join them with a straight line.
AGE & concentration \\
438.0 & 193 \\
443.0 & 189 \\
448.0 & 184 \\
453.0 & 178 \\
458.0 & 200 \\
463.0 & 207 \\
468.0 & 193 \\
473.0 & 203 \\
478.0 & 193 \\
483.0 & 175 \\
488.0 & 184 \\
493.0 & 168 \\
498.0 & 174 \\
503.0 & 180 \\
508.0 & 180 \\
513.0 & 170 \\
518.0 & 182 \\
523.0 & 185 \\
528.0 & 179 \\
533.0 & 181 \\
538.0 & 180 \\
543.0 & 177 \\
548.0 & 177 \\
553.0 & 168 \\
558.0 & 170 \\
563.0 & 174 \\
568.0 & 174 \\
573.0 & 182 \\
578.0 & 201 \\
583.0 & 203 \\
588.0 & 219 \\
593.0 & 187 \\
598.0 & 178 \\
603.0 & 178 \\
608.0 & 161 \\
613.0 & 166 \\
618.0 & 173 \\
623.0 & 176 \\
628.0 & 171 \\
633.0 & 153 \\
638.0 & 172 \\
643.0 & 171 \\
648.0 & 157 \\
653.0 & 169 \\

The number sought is 2.0 yr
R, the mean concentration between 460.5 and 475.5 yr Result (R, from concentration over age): 201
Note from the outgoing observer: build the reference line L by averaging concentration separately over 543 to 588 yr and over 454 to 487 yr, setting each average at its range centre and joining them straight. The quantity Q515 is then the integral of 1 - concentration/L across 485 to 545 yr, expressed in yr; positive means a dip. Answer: 3.3 yr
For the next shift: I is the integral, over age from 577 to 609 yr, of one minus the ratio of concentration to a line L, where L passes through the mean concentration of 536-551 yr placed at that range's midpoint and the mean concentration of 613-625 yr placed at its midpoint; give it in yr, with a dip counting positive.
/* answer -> -2.93 yr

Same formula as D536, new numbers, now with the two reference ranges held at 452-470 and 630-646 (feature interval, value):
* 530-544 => 0.2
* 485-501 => 1.3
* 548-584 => -0.6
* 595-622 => -0.2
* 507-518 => 0.7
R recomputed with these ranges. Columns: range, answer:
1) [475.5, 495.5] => 180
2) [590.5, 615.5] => 174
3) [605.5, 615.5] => 164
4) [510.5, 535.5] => 179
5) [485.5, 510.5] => 177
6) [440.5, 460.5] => 188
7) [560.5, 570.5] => 174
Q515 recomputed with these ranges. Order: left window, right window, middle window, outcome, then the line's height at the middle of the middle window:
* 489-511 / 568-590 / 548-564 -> 1.7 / 191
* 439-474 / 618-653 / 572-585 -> -1.6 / 175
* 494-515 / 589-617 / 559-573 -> 0.1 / 176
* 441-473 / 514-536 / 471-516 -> 1.4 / 186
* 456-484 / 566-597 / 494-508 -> 1.4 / 196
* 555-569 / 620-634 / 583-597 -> -2.4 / 171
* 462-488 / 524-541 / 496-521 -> 1.1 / 185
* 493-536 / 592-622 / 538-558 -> 0.3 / 176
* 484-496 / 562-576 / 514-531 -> -0.4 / 177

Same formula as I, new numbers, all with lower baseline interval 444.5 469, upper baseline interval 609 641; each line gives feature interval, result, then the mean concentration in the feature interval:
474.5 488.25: 0.24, 185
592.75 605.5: -0.59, 180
